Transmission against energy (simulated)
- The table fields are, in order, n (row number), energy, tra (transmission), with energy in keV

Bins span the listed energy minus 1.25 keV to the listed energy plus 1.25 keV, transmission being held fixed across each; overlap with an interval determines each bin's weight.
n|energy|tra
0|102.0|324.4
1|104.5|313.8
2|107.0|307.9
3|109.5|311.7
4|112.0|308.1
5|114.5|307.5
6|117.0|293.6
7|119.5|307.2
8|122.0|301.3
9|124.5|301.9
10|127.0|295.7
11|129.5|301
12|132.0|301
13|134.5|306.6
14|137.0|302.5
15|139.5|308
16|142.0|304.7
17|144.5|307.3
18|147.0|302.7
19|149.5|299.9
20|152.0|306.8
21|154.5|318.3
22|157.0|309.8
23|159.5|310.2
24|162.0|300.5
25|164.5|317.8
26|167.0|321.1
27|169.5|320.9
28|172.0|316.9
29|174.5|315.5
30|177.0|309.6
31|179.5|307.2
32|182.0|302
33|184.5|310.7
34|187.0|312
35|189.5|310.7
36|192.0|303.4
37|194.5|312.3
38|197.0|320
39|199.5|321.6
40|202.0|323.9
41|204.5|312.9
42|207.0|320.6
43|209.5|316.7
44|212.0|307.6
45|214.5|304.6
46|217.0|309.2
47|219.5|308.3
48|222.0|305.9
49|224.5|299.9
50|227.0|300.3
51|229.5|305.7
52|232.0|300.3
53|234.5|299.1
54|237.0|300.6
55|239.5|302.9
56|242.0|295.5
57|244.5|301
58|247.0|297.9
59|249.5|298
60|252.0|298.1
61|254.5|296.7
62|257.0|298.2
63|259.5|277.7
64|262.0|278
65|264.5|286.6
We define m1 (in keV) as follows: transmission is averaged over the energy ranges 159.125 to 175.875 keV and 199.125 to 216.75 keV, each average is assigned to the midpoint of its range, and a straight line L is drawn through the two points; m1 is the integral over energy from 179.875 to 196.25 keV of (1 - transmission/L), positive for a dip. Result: 0.3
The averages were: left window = 315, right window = 315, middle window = 309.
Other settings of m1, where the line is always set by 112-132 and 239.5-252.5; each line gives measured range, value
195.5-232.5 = -1.4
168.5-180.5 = -0.5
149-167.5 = -0.6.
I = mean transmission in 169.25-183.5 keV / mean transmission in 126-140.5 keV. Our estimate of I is 1.03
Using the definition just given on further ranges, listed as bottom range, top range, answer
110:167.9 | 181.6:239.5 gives 1.01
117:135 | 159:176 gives 1.04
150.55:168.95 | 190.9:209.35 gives 1.01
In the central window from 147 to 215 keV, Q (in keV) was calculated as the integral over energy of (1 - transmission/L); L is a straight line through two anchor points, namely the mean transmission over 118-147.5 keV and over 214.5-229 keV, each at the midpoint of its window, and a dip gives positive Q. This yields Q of -1.83 keV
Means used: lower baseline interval 303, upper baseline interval 305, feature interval 312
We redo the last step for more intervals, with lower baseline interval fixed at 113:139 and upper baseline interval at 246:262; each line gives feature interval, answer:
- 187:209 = -1.4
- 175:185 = -0.3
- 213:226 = -0.4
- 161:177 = -0.9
